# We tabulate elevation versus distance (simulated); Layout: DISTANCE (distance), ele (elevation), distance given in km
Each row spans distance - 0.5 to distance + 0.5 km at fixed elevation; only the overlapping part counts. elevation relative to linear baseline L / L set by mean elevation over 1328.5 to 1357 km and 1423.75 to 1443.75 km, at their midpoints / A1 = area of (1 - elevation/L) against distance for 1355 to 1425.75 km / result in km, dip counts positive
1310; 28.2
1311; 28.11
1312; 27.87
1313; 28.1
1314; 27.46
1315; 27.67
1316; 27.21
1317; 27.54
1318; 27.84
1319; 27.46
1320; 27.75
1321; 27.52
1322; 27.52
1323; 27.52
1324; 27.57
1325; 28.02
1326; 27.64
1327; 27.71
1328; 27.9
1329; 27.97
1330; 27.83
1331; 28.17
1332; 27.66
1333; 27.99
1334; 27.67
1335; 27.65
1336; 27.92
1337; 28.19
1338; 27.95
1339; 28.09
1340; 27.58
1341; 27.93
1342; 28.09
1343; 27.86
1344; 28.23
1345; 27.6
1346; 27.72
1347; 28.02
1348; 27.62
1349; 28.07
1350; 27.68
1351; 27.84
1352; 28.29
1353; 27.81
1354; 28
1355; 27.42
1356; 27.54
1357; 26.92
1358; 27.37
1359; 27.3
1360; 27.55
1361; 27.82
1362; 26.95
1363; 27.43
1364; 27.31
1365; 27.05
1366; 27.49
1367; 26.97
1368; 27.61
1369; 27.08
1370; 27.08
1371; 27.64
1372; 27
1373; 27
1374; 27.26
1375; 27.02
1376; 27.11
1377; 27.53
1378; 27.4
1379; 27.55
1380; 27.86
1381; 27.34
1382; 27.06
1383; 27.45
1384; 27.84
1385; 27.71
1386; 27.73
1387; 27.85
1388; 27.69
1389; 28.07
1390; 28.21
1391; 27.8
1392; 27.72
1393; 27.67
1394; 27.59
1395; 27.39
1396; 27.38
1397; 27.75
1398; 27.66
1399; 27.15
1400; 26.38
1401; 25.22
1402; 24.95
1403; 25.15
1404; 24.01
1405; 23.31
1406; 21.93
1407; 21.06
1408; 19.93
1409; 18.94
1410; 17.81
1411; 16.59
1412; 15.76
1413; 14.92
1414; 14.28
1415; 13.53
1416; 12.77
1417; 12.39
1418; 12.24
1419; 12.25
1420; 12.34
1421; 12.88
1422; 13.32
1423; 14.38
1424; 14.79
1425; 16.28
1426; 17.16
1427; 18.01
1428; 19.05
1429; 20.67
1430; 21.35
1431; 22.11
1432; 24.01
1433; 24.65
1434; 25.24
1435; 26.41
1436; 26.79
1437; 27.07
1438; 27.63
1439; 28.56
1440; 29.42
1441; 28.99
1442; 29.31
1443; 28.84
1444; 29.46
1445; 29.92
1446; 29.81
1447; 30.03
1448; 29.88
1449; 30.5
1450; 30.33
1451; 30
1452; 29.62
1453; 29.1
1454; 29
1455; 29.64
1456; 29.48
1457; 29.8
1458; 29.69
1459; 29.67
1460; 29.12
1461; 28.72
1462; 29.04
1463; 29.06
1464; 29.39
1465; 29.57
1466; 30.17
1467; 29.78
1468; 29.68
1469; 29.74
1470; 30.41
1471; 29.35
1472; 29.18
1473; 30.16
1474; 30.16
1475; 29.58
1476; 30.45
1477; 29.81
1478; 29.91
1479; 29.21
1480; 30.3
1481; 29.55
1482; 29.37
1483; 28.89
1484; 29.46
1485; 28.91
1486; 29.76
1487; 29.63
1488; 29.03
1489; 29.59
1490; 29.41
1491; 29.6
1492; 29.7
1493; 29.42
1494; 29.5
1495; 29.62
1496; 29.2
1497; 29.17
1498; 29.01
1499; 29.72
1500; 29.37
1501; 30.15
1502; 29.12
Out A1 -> 5.95 km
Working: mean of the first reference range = 27.9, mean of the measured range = 23.8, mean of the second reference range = 24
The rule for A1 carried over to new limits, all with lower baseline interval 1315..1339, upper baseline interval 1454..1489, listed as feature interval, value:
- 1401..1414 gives 3.8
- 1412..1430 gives 8.7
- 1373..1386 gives 0.5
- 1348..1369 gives 0.5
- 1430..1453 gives 1.0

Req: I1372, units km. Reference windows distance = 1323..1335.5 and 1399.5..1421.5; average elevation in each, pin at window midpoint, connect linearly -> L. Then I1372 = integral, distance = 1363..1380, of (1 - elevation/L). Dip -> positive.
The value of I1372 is -3.4 km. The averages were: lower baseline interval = 27.8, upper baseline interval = 18.1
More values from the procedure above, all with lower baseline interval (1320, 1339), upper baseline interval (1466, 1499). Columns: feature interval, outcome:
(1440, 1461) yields -0.3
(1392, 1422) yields 8.7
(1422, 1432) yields 3.7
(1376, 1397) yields 0.6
